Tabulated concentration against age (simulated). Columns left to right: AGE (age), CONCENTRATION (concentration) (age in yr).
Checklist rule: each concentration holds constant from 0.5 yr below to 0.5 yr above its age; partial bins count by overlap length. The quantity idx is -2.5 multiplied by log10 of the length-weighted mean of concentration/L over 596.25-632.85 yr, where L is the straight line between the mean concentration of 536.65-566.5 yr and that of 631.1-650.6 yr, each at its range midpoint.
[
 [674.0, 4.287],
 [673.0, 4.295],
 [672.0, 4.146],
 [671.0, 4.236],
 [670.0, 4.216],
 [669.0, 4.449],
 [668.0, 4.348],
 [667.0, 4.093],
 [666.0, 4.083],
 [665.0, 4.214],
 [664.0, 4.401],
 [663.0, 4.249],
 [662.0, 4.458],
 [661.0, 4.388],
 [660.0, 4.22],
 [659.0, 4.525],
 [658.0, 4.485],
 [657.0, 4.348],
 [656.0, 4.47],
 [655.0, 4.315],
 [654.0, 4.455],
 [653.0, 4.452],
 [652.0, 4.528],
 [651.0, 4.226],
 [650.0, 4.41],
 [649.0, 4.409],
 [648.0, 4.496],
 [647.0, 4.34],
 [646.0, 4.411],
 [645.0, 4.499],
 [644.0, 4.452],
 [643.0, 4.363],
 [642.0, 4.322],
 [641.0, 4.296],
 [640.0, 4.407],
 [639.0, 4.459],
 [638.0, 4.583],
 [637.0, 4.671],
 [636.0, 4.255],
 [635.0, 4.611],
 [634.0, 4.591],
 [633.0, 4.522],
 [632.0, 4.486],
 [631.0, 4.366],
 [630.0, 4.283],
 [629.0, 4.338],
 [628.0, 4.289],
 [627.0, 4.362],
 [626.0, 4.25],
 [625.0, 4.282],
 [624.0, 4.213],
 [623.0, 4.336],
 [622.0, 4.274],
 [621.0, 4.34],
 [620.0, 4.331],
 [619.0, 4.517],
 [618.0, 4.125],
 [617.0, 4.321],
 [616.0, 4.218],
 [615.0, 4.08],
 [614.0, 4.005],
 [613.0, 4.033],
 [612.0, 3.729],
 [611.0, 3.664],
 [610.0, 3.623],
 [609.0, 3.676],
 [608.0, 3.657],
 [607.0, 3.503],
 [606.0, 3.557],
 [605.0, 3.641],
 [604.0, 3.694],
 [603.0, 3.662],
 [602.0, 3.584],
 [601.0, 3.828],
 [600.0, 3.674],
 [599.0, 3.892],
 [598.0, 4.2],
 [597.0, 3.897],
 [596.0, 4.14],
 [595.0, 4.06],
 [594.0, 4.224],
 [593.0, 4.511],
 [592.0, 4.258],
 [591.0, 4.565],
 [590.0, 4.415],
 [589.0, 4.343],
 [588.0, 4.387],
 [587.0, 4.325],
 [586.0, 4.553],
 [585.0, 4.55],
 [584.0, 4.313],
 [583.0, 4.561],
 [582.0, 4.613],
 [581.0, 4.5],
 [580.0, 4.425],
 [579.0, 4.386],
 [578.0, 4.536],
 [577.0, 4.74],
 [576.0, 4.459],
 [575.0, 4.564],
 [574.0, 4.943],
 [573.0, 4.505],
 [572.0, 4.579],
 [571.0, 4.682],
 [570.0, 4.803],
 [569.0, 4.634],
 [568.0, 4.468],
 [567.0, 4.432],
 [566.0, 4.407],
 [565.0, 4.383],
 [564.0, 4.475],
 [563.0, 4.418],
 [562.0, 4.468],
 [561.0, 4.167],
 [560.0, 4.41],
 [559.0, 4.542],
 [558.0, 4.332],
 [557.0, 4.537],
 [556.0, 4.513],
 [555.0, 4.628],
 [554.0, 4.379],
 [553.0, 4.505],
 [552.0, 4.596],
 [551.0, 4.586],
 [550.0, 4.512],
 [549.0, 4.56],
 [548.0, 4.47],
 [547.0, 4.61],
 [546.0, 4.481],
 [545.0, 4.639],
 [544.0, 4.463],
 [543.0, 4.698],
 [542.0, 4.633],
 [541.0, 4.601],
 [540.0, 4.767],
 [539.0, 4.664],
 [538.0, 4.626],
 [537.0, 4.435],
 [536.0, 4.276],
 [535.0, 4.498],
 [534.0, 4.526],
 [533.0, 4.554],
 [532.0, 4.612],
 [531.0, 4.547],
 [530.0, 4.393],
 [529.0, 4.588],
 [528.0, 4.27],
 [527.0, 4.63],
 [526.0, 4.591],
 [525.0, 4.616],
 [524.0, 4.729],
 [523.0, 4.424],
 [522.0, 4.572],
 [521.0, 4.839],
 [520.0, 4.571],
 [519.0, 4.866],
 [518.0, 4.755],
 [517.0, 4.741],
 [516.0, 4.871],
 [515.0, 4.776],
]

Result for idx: 0.11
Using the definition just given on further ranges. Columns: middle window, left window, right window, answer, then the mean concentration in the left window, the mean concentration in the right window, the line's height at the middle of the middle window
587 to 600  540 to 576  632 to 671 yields 0.06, 4.53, 4.39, 4.48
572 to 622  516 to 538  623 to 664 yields 0.08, 4.58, 4.4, 4.47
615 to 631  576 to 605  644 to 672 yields 0.00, 4.24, 4.36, 4.3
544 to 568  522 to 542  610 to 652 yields 0.00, 4.55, 4.32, 4.49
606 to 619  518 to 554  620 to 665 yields 0.14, 4.57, 4.39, 4.44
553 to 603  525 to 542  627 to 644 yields 0.03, 4.54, 4.43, 4.49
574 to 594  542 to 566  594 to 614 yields -0.10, 4.5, 3.79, 4.07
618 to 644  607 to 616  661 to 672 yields -0.11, 3.81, 4.27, 3.98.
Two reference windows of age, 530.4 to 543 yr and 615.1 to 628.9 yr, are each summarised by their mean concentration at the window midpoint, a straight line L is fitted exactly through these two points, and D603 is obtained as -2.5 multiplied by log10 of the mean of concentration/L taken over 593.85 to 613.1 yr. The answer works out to 0.15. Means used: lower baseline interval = 4.57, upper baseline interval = 4.29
